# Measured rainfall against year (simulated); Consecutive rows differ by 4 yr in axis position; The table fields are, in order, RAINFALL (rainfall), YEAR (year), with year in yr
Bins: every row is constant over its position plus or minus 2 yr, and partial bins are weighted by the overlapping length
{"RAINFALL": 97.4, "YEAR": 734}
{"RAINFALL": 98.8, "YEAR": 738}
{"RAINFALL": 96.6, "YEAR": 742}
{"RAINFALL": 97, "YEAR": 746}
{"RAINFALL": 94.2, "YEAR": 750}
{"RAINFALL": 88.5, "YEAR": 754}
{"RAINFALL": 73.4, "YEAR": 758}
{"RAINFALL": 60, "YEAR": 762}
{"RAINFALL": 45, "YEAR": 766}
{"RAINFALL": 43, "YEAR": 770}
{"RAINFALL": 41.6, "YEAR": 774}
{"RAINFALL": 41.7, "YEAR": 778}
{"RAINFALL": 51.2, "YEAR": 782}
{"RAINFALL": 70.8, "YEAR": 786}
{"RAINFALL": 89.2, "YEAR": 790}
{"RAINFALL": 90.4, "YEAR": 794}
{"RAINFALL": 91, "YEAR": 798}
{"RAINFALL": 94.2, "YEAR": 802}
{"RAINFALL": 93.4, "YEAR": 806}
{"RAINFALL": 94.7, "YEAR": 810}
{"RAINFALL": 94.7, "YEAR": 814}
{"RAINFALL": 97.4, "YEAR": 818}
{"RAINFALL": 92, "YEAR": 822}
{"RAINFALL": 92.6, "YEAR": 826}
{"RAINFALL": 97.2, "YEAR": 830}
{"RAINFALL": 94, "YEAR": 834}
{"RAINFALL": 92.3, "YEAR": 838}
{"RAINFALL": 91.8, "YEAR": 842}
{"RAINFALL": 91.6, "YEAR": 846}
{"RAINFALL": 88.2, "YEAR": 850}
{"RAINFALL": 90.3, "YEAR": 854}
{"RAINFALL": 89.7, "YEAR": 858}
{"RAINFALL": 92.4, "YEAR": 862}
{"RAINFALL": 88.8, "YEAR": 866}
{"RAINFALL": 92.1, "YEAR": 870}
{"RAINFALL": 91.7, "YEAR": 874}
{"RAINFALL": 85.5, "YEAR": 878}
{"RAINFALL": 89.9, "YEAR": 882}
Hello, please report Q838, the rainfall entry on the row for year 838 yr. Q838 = 92.3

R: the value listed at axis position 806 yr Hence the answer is 93.4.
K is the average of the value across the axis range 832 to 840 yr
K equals 93.2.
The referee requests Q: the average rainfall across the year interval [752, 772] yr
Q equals 62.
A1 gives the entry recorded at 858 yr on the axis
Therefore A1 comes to 89.7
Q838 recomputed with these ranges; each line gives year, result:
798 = 91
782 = 51.2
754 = 88.5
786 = 70.8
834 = 94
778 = 41.7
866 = 88.8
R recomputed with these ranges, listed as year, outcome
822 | 92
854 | 90.3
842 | 91.8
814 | 94.7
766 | 45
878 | 85.5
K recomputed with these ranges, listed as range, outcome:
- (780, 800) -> 78.5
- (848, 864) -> 90.2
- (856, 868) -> 90.3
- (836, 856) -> 90.8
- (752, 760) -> 81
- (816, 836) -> 94.6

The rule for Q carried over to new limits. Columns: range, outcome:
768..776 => 42.3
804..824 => 94.4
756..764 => 66.7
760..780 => 46.3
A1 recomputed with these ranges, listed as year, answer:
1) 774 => 41.6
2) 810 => 94.7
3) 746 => 97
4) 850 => 88.2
